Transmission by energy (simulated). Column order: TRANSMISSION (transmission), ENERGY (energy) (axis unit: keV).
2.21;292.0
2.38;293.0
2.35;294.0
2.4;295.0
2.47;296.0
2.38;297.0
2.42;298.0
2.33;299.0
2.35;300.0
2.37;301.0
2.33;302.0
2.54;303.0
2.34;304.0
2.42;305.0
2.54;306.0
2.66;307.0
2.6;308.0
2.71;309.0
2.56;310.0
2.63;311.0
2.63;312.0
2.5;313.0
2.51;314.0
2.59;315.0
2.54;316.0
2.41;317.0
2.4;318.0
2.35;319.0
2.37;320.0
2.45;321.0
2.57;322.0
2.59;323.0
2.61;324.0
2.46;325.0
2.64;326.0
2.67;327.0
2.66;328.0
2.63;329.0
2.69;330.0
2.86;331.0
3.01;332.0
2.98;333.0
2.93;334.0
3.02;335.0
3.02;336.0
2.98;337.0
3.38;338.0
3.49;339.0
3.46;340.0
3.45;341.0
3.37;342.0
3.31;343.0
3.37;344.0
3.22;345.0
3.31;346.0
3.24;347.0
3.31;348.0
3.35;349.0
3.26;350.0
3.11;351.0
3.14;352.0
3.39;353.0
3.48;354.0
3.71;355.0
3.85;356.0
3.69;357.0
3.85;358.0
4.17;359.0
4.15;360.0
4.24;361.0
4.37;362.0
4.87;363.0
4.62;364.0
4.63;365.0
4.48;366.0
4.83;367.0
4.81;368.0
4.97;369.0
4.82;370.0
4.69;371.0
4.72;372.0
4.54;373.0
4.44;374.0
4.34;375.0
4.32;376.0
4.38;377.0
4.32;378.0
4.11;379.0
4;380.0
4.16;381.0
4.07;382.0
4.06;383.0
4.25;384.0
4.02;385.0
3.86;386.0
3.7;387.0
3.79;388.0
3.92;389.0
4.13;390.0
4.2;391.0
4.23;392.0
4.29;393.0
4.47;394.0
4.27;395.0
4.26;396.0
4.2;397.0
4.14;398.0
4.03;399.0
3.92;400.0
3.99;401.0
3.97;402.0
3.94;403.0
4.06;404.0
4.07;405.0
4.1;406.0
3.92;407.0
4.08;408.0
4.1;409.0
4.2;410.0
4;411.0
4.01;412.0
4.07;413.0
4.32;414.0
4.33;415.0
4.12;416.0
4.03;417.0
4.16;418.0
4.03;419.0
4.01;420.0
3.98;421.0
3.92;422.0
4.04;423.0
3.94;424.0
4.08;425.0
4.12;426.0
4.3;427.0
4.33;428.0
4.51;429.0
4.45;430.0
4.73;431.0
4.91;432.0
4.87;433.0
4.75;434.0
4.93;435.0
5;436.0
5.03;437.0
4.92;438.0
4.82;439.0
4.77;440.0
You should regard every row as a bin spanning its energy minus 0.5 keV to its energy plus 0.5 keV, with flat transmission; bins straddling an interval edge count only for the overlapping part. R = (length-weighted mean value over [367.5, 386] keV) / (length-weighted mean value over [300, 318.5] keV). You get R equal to 1.7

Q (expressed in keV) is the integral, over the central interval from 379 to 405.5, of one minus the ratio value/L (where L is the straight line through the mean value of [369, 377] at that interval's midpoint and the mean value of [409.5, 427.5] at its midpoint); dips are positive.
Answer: 1.7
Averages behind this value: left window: 4.57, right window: 4.09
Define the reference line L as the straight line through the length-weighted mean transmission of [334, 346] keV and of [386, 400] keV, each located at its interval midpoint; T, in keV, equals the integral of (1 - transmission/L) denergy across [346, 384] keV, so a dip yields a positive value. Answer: -4.6 keV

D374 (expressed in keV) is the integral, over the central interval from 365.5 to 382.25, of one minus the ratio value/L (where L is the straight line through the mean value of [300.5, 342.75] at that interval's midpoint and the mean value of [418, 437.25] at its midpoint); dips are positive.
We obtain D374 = -4.4 keV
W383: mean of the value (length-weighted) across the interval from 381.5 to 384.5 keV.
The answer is 4.13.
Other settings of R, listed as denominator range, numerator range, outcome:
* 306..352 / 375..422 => 1.43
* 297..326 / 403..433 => 1.68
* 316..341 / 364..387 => 1.58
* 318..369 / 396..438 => 1.26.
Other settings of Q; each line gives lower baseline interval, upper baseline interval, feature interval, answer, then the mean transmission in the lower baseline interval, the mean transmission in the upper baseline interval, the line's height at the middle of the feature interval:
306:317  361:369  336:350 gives 1.8 keV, 2.58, 4.65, 3.8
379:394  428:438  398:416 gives 1.3 keV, 4.06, 4.78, 4.38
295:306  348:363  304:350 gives 3.1 keV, 2.4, 3.72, 3.04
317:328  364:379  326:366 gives 0.7 keV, 2.51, 4.58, 3.5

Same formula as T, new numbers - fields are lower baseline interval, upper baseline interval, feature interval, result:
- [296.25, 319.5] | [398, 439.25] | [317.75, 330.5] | 0.9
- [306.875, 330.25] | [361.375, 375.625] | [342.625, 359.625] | 2.0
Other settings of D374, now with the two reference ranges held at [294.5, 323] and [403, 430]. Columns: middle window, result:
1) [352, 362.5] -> -2.1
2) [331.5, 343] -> -1.1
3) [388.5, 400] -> -1.2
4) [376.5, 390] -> -1.7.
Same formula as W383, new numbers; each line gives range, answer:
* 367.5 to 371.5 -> 4.82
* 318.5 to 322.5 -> 2.44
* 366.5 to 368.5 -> 4.82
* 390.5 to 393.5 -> 4.24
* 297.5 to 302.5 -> 2.36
